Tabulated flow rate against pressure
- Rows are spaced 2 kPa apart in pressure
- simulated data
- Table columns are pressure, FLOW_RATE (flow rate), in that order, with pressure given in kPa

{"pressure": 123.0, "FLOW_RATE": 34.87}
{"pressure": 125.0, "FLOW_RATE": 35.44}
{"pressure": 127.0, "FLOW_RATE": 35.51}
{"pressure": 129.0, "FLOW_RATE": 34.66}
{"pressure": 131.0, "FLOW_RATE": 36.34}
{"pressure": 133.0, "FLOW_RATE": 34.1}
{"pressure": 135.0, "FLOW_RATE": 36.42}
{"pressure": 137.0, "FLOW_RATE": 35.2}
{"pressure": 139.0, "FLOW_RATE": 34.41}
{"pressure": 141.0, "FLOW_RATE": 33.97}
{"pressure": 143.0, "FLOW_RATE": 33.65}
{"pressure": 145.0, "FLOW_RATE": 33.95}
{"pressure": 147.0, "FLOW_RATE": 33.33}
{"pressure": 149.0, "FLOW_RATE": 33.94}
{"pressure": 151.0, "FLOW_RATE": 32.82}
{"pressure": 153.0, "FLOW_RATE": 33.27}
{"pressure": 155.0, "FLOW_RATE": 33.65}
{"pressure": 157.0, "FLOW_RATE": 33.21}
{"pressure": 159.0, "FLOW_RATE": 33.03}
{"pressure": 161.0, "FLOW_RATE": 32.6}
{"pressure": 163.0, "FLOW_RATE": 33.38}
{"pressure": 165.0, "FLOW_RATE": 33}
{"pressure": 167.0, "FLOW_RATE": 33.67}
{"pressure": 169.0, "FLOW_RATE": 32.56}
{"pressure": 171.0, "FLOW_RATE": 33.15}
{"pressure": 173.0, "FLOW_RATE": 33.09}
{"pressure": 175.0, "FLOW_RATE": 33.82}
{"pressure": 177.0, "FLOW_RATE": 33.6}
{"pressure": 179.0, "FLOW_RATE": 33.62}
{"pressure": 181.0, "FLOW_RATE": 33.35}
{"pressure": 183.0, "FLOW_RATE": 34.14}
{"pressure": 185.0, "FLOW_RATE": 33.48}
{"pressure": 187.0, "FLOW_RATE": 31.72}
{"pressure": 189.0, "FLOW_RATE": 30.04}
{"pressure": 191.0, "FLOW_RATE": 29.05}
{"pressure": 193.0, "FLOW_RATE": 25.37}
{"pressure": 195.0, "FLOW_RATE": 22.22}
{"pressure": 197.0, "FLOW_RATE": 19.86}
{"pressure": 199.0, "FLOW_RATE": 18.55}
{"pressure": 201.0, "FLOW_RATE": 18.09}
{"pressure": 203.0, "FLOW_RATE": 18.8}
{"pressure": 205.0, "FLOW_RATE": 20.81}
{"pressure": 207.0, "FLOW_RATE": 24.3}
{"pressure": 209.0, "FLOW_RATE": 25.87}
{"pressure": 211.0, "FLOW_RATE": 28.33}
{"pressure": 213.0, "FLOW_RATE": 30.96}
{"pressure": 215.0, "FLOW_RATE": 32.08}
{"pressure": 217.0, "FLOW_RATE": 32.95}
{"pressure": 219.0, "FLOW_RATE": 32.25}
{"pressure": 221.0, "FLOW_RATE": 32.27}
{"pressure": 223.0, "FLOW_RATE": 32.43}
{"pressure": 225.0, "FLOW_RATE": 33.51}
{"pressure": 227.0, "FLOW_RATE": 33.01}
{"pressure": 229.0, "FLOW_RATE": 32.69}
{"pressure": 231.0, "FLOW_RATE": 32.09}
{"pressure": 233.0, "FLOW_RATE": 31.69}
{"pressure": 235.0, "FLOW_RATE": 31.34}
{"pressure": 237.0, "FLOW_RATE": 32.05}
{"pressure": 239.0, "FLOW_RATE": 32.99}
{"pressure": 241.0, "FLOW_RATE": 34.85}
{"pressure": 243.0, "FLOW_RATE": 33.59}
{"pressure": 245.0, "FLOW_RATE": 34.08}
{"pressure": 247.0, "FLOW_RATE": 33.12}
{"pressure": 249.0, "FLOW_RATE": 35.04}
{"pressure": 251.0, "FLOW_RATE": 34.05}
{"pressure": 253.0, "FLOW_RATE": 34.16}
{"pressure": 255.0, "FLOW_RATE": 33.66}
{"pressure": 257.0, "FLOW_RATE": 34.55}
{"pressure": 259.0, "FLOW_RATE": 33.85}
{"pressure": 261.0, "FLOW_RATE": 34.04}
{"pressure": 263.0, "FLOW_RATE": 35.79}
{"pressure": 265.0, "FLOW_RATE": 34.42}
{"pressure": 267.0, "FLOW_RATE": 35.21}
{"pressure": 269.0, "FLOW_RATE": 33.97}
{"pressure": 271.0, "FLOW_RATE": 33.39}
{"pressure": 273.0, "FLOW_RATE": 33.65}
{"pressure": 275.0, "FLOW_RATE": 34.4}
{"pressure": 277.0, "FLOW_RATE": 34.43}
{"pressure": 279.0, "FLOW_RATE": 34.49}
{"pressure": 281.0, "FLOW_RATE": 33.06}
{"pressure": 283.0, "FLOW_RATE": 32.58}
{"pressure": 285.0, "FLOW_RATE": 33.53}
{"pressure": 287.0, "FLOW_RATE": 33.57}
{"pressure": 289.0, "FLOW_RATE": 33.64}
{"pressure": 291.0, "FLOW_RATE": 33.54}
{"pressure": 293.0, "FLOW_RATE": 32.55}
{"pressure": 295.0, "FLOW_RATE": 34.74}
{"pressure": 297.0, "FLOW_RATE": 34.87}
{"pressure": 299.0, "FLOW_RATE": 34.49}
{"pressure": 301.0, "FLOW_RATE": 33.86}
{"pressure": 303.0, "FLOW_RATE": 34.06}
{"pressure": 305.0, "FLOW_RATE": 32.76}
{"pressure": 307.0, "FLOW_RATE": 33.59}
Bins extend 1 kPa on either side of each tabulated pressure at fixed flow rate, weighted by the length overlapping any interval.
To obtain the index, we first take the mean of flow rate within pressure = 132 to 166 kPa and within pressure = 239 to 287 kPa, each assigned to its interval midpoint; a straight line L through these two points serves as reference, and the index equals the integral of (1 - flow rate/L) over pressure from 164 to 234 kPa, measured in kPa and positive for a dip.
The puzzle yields 8.8 kPa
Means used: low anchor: 33.8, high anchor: 34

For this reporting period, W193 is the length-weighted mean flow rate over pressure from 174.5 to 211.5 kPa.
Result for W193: 27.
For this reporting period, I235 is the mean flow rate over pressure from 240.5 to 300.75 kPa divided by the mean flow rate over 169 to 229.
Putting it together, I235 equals 1.17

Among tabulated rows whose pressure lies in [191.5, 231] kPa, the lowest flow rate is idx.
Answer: 18.09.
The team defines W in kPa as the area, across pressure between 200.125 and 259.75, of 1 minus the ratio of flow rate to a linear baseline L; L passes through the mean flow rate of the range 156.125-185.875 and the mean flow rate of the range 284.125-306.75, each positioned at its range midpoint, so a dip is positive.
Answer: 4.5 kPa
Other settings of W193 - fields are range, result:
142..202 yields 31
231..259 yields 33.4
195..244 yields 28.8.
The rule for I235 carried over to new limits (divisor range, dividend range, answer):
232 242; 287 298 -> 1.04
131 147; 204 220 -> 0.82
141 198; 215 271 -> 1.05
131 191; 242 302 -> 1.02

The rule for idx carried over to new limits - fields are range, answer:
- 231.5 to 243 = 31.34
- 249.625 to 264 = 33.66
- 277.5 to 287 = 32.58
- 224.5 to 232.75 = 32.09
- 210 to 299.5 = 28.33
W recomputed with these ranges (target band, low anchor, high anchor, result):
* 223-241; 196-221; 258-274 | -2.2 kPa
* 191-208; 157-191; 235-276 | 6.0 kPa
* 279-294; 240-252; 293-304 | 0.4 kPa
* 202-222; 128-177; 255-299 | 3.6 kPa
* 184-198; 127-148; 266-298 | 2.8 kPa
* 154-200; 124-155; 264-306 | 4.6 kPa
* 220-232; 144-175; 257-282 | 0.4 kPa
